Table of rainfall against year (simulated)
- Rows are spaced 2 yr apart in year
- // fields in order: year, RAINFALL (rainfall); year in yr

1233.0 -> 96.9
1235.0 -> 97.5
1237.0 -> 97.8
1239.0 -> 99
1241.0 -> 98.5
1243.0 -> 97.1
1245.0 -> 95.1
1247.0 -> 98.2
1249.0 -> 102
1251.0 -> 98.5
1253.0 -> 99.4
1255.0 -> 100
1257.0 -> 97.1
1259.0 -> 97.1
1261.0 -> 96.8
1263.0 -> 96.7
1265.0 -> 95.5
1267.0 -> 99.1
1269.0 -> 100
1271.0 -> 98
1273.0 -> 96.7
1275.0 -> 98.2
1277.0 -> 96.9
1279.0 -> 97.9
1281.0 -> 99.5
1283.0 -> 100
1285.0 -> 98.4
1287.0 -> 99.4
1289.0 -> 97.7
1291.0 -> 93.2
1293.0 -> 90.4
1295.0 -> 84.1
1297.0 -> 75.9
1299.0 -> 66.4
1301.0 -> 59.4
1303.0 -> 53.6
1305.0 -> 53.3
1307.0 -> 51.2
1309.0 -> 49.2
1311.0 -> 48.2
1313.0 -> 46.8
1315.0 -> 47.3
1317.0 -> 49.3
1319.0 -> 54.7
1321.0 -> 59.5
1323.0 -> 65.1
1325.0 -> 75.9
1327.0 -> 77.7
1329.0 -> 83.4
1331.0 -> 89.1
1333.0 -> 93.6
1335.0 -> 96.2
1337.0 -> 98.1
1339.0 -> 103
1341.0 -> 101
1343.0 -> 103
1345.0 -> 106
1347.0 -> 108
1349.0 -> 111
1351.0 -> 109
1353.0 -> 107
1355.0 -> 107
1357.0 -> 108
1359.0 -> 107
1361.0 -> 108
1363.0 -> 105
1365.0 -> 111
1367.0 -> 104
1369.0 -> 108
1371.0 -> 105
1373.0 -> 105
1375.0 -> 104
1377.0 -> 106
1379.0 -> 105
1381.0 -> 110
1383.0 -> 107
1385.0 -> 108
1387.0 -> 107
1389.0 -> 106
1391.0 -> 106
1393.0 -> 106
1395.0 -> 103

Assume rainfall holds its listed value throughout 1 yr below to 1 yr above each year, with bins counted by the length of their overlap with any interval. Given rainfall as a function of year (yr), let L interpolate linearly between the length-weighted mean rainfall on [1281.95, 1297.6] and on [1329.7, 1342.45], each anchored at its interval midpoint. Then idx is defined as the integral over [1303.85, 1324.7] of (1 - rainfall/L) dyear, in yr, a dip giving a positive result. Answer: 9.2 yr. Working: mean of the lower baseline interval 92.8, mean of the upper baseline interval 96.7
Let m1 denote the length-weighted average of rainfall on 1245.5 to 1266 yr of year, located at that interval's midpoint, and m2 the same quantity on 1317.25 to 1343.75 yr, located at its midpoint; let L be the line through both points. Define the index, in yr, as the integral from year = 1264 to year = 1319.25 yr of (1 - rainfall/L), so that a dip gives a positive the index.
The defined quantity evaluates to 7.7 yr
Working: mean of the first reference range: 98.1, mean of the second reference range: 83.5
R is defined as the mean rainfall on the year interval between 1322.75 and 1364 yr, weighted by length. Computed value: 98.8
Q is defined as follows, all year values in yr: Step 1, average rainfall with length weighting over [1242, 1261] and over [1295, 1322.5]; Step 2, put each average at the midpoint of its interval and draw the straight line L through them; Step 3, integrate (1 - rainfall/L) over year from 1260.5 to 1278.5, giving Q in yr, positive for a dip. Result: -2.7 yr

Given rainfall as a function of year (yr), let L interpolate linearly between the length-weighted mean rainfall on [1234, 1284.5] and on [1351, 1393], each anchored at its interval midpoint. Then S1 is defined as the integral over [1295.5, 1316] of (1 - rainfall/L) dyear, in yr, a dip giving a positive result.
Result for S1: 9.2 yr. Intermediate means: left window 98.1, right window 107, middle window 55.8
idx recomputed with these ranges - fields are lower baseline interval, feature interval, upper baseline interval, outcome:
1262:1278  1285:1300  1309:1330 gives -1.22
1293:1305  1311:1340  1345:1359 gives 5.24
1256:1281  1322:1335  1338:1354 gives 2.77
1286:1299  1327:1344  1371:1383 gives 0.44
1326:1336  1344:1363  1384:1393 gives -2.49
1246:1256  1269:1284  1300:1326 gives -3.18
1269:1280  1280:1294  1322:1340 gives -0.23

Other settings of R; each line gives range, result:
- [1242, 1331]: 82.8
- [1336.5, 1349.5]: 104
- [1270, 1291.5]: 97.9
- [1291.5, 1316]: 61.2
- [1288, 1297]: 89.6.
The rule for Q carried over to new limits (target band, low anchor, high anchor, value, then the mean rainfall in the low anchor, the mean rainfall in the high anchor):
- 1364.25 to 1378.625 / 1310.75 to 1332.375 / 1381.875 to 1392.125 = -1.39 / 64.4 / 107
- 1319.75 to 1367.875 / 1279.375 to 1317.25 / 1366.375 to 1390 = -2.56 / 72.6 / 106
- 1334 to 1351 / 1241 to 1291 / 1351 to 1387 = 0.16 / 98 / 107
